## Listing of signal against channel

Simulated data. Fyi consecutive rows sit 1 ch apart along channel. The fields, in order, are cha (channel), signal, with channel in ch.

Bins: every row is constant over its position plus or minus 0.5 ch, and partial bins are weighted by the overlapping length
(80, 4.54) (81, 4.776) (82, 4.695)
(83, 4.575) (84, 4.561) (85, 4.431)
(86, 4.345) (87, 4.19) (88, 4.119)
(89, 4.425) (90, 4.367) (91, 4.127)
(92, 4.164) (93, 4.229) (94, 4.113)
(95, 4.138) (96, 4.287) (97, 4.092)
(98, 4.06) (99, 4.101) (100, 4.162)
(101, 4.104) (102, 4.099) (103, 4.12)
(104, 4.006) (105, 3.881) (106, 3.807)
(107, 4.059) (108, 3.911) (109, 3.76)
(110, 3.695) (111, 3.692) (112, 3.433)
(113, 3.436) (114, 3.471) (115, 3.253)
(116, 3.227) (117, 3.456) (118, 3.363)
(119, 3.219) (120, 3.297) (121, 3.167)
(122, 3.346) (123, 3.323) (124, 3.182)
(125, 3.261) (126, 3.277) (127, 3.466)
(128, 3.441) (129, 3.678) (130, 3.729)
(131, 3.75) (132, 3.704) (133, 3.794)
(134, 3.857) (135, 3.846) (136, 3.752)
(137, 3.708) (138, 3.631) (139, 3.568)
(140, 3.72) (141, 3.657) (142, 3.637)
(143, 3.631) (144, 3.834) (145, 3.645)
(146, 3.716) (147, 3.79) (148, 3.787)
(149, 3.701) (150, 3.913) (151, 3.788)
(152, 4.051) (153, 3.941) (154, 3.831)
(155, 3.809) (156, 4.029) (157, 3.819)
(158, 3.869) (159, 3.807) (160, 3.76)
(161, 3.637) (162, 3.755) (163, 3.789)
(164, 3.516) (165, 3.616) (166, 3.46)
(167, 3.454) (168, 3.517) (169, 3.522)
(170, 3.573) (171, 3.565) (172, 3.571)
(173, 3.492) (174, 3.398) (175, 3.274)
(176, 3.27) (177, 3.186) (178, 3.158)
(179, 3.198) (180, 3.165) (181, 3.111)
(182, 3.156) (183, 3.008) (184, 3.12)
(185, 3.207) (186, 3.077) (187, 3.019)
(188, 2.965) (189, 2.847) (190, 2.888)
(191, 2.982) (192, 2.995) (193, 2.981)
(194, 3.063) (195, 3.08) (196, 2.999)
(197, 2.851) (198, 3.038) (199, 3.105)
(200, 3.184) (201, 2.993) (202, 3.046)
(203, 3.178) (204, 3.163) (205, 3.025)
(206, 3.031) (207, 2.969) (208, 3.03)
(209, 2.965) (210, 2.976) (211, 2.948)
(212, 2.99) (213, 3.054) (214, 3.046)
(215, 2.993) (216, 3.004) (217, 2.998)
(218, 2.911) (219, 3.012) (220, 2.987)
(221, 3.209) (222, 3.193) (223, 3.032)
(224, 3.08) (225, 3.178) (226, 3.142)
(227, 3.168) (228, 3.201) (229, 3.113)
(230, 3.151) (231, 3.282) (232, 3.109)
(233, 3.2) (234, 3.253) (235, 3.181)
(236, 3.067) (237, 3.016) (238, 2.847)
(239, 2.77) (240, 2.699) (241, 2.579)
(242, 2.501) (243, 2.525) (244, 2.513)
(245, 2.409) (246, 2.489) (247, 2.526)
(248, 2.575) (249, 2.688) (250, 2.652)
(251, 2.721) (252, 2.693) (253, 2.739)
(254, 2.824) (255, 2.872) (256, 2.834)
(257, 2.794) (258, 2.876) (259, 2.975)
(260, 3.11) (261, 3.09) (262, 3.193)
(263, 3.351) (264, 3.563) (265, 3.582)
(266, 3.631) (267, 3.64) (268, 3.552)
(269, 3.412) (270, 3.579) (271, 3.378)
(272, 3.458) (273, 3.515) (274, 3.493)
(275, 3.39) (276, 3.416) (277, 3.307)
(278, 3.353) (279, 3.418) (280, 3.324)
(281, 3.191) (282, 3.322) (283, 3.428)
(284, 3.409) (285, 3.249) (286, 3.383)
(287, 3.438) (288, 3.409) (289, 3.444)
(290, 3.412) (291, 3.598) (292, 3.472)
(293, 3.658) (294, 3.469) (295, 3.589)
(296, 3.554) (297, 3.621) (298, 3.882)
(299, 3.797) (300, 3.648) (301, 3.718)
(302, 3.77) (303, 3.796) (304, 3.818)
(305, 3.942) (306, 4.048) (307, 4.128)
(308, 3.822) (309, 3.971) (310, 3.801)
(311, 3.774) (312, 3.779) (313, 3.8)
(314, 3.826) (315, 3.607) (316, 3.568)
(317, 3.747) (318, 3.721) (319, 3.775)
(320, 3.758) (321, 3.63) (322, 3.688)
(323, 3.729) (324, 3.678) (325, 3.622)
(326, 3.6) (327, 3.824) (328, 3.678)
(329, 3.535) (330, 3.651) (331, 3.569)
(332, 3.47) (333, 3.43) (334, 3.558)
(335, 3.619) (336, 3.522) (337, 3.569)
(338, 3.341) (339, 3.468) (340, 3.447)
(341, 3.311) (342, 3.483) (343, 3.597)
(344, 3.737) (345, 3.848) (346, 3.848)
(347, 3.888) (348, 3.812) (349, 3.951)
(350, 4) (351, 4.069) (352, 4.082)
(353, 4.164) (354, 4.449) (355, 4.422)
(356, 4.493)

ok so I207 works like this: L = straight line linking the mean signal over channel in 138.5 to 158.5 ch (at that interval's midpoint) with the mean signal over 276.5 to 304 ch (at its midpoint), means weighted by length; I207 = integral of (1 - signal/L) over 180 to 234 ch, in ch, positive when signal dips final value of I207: 9.0 ch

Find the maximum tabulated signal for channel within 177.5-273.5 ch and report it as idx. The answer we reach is 3.64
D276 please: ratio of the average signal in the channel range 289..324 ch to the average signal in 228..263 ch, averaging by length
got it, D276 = 1.30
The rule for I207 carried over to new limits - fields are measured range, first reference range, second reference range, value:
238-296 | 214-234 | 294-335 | 4.35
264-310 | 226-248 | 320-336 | -3.89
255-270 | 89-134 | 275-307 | 1.37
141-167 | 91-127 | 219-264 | -2.30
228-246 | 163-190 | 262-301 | 2.68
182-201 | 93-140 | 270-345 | 3.28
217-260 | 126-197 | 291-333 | 8.46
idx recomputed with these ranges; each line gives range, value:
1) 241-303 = 3.882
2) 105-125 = 4.059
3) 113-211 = 4.051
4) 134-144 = 3.857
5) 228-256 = 3.282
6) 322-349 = 3.951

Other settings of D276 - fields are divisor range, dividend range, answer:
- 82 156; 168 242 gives 0.81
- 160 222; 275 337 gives 1.14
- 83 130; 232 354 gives 0.90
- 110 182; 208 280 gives 0.86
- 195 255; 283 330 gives 1.25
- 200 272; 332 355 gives 1.24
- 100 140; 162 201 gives 0.89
